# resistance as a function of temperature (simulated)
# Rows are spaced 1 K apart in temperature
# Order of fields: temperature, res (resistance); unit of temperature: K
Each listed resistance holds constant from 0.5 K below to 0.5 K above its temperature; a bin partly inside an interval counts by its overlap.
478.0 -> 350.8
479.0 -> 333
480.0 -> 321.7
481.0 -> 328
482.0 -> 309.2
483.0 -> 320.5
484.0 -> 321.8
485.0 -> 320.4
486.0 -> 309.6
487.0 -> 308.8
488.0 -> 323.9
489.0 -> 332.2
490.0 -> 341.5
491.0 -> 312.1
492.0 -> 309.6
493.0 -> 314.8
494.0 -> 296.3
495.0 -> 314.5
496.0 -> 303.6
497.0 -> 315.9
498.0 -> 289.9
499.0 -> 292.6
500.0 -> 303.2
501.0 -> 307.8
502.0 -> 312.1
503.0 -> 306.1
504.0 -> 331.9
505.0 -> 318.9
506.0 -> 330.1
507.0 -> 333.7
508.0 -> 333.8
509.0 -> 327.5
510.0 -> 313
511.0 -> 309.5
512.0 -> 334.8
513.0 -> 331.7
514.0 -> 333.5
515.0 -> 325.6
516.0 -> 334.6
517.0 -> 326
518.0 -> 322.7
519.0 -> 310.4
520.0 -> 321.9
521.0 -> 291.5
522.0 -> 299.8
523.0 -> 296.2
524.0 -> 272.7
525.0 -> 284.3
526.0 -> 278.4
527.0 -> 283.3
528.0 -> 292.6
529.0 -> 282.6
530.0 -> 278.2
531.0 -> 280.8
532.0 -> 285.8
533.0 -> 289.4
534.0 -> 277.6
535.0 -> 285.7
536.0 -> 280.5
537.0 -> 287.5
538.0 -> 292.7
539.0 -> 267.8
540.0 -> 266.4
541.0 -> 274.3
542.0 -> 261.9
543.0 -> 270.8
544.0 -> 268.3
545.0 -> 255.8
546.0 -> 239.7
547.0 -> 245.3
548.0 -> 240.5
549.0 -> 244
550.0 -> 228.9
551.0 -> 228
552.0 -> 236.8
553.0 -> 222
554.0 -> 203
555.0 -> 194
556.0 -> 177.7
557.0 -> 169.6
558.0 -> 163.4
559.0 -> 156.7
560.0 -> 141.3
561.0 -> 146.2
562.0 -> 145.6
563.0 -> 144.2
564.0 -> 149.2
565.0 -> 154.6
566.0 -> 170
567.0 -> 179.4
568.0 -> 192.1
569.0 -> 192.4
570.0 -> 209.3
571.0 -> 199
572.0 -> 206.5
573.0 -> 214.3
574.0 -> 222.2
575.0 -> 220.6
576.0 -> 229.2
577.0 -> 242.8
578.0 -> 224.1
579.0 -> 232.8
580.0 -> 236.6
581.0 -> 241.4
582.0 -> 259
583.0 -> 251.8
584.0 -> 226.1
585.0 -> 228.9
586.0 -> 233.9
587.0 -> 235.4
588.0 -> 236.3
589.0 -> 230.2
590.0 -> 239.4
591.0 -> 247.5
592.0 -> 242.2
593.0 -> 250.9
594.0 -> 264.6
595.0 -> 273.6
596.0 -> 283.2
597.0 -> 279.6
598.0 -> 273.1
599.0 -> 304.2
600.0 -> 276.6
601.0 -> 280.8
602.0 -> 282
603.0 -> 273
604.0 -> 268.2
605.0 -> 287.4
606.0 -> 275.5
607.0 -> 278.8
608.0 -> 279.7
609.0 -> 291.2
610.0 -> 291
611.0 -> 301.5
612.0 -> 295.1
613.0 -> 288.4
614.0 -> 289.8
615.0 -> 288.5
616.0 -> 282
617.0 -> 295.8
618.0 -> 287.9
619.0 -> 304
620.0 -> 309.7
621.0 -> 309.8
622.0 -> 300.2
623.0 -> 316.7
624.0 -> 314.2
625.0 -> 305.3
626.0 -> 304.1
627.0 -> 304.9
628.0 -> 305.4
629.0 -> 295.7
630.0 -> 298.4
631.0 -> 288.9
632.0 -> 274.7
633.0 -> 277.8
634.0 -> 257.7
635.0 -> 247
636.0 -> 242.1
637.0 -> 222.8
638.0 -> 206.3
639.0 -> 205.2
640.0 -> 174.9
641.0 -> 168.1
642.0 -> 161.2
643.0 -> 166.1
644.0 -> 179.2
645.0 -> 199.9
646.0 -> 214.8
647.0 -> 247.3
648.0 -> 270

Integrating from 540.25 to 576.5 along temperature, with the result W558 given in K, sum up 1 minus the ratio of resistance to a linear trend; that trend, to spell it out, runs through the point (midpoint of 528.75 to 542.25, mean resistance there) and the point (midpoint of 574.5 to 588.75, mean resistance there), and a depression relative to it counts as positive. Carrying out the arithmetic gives 7.4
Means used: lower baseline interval 280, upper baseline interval 236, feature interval 206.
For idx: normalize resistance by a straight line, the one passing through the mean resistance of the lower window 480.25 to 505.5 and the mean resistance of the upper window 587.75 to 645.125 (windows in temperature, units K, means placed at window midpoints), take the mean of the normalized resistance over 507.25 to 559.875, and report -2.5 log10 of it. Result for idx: 0.10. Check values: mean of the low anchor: 314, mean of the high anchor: 267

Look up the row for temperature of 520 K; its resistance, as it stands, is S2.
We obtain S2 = 321.9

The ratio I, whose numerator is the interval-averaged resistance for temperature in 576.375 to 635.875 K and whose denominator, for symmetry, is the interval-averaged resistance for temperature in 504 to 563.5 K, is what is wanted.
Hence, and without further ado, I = 1.0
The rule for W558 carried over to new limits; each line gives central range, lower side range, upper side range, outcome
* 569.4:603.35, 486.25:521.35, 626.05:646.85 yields 2.67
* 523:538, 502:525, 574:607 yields 0.98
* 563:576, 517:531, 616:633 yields 4.59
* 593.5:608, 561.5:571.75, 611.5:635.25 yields -1.93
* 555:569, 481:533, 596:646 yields 6.14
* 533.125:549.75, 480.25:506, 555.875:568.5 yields -4.79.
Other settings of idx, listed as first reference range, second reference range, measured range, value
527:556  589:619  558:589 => 0.30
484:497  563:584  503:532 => -0.10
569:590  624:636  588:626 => -0.09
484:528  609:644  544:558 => 0.32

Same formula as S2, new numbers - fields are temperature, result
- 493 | 314.8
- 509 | 327.5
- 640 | 174.9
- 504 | 331.9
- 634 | 257.7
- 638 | 206.3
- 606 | 275.5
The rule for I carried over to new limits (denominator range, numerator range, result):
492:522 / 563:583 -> 0.66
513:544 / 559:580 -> 0.65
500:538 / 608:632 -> 0.97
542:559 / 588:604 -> 1.19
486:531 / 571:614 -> 0.83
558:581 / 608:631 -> 1.56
